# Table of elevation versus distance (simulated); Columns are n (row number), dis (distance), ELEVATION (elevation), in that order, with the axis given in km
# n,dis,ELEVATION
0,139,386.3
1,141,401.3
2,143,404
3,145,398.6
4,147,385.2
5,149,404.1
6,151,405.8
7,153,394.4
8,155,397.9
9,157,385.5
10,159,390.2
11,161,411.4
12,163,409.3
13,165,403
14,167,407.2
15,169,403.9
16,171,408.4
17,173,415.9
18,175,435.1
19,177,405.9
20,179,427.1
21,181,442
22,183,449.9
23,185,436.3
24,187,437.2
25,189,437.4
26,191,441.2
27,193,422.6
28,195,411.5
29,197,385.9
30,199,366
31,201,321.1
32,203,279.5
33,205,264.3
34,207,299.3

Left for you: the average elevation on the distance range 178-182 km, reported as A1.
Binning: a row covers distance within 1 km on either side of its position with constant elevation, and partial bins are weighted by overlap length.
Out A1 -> 435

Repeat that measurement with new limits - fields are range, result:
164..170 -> 405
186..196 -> 430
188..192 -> 439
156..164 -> 399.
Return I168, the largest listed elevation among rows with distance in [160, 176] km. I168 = 435.1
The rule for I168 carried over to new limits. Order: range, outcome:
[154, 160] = 397.9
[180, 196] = 449.9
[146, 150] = 404.1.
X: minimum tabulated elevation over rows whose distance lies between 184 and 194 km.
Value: 422.6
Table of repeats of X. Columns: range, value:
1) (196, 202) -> 321.1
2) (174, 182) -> 405.9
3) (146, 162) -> 385.2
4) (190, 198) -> 385.9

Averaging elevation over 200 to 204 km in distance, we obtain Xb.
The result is 300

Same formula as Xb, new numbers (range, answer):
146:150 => 395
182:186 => 443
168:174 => 409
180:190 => 441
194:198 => 399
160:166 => 408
